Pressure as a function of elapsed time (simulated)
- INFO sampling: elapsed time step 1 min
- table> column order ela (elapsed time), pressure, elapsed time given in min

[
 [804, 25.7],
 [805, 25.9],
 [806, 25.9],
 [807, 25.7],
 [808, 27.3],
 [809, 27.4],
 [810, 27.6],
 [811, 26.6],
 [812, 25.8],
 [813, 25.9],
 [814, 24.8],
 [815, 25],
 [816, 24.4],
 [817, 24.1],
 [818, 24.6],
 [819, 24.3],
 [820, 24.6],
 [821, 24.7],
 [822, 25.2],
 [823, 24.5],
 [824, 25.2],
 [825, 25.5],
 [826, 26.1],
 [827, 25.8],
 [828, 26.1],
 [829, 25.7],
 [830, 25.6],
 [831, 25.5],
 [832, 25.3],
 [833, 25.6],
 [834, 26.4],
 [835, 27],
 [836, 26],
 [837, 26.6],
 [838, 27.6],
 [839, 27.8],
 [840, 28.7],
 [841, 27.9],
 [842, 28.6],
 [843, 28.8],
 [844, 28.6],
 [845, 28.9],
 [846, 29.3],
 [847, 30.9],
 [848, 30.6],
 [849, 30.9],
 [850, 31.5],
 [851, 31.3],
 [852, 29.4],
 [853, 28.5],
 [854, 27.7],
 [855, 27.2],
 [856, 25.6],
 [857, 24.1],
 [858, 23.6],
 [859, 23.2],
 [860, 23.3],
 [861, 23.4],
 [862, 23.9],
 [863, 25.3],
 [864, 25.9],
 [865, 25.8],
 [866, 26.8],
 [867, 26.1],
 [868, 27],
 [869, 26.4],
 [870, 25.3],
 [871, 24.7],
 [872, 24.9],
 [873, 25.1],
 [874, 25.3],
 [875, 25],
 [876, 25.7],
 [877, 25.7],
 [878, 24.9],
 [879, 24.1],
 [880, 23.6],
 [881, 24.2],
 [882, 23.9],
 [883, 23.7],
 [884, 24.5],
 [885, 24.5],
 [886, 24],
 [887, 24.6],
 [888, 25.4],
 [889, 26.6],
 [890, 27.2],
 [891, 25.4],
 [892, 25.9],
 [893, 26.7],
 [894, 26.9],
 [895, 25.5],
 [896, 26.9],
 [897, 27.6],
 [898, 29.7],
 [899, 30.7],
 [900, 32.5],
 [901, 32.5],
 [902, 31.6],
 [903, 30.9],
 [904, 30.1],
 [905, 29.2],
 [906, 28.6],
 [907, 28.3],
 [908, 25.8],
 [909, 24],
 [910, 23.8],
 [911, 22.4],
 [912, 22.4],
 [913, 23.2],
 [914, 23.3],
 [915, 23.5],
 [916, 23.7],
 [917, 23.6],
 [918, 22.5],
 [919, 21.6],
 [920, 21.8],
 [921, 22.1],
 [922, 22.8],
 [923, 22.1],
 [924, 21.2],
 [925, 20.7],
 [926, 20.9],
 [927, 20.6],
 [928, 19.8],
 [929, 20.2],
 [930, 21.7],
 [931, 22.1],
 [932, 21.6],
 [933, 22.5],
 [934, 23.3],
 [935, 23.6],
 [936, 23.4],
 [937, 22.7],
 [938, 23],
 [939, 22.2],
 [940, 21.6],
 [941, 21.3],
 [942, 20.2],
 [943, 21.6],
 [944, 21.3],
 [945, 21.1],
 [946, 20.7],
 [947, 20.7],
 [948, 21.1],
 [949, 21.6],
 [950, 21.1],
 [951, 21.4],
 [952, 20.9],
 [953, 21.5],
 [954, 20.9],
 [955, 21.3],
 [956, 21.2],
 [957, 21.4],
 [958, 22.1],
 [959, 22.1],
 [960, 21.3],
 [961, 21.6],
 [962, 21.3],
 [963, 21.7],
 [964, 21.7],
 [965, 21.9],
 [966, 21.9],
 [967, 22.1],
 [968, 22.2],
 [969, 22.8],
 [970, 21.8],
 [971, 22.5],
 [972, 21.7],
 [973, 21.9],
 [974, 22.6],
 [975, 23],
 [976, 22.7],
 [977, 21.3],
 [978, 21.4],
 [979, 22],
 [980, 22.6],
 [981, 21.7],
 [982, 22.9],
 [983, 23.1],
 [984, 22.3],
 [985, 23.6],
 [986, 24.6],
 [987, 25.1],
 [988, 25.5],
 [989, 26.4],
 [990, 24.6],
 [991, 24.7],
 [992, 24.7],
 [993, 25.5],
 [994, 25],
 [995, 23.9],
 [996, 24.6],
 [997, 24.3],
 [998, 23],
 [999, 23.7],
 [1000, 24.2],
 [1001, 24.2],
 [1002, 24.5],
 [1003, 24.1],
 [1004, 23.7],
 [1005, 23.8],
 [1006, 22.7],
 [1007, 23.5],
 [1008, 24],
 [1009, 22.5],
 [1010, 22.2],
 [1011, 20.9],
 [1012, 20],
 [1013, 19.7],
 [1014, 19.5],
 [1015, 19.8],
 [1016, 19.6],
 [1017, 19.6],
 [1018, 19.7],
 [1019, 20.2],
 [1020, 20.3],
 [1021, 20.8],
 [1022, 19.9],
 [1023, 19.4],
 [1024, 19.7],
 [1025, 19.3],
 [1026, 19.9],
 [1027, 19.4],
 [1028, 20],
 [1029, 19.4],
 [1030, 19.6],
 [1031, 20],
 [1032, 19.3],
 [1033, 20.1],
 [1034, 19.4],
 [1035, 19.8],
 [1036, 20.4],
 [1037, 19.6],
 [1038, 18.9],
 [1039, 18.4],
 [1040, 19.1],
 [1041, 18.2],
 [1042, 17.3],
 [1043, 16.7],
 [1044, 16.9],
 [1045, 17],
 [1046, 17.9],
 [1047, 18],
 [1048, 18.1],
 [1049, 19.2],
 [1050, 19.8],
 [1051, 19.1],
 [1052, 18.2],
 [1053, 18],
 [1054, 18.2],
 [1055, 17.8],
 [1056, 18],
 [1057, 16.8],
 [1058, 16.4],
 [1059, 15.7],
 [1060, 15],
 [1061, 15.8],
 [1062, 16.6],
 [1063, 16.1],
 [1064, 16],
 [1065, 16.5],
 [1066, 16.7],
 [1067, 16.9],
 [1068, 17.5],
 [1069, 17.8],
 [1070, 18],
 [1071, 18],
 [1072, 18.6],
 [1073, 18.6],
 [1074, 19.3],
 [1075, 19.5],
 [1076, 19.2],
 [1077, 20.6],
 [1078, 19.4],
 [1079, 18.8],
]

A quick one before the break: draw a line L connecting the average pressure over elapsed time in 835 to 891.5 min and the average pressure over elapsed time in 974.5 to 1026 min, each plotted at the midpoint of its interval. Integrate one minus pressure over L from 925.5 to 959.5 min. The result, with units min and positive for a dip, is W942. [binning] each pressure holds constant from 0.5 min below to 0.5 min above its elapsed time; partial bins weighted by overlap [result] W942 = 3.6 min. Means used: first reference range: 26.4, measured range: 21.6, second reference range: 22.5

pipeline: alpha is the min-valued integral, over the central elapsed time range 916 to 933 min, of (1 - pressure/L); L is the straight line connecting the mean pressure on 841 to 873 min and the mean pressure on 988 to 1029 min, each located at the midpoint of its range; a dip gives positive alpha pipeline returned 2.2 min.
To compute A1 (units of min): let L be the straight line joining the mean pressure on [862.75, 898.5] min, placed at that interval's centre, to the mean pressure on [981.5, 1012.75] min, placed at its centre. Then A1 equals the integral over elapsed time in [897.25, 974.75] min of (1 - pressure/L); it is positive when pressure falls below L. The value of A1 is 5.2 min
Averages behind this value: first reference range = 25.6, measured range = 23.1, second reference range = 23.8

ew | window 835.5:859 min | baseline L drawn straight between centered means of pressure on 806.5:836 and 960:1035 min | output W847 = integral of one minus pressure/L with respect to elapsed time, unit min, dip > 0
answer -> -2.88 min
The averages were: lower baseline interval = 25.6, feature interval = 28.2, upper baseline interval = 22.1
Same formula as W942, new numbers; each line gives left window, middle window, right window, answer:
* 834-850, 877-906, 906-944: -2.3 min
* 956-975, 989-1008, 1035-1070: -3.6 min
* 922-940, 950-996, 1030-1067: -5.0 min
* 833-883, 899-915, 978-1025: -1.3 min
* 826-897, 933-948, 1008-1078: 0.7 min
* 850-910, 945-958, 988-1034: 1.5 min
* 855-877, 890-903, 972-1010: -2.0 min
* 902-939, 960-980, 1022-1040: -0.2 min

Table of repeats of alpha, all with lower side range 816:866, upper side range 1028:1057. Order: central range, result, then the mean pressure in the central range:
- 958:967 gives 0.0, 21.7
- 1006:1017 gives -0.7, 21.2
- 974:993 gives -2.3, 23.5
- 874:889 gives 0.2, 24.6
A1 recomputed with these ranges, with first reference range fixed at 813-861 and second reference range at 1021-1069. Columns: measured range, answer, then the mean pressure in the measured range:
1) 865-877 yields -0.2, 25.7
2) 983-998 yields -3.0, 24.5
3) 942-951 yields 0.4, 21.1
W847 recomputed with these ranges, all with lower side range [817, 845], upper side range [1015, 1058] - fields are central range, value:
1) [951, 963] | 0.19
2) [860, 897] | -1.14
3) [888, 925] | -3.51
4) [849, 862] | -0.64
